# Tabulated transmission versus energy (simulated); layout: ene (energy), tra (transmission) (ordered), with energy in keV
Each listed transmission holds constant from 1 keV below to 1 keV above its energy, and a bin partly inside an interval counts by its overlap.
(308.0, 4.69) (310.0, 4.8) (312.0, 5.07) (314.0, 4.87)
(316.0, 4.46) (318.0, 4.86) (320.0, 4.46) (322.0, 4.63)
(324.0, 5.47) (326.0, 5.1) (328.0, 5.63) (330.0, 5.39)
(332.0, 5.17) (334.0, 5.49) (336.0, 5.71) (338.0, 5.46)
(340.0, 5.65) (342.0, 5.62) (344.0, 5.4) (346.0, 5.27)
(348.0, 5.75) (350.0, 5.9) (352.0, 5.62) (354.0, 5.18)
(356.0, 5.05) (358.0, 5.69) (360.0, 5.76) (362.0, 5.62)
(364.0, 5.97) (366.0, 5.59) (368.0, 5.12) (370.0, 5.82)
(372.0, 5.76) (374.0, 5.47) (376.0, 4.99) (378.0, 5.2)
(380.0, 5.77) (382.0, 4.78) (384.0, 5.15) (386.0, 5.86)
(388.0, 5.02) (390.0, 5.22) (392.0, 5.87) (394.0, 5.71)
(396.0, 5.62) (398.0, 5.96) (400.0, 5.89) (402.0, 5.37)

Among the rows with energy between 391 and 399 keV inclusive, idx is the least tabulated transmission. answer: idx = 5.62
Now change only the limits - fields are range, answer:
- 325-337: 5.1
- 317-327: 4.46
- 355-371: 5.05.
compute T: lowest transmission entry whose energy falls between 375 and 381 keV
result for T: 4.99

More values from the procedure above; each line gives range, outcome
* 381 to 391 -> 4.78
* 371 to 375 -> 5.47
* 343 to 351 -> 5.27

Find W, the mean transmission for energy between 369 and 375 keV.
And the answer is 5.68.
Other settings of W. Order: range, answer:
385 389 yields 5.44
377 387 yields 5.35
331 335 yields 5.33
